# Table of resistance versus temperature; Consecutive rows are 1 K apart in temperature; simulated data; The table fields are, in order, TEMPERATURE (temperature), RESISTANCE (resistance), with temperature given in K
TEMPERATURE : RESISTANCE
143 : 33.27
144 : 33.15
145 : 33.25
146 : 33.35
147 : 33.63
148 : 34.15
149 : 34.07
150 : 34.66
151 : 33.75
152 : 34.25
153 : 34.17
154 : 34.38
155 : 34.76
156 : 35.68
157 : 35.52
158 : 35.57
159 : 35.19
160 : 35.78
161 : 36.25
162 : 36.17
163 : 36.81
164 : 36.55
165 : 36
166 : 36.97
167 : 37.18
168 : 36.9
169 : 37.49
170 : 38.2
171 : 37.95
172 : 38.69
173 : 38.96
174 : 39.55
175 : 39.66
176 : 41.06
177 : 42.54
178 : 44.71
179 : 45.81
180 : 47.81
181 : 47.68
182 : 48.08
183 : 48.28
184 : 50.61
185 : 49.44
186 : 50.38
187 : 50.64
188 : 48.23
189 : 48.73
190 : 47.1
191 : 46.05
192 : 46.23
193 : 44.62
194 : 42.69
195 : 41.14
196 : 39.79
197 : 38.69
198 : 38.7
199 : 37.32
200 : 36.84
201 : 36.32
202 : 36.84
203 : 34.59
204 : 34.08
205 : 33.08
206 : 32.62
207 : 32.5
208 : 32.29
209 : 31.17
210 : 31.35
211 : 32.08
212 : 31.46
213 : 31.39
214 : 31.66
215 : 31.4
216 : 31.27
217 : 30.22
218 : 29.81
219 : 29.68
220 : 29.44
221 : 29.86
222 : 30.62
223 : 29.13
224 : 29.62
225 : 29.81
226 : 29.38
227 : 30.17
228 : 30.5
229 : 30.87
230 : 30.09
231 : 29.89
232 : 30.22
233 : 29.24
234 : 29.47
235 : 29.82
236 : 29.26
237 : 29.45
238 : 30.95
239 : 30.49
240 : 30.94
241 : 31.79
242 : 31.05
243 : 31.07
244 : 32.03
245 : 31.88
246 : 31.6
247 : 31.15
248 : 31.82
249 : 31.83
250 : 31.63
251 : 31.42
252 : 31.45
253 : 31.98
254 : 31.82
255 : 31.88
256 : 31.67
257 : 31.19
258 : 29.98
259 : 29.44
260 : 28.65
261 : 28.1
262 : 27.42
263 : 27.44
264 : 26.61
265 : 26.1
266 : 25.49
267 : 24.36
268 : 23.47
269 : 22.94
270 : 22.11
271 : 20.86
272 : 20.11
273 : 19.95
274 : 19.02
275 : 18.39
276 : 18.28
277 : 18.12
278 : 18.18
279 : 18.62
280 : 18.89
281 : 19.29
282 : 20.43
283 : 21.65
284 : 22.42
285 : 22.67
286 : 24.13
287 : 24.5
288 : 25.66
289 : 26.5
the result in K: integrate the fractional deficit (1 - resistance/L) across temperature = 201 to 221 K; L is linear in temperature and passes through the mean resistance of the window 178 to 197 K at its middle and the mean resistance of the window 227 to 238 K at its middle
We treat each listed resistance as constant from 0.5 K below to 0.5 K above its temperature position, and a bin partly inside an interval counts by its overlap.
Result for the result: 3.11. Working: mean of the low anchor 46.6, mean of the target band 32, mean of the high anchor 29.9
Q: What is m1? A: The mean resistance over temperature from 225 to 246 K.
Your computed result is 30.4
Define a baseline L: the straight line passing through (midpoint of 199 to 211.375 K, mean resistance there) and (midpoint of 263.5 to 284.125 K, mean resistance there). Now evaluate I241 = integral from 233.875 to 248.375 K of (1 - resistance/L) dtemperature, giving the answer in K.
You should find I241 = -2.0 K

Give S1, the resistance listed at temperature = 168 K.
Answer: 36.9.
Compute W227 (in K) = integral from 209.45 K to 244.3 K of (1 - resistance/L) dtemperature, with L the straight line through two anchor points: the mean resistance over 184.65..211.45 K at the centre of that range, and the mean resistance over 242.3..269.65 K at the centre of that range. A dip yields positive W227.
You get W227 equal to 4.1 K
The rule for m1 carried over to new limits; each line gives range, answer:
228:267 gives 30.1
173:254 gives 35.7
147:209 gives 39.4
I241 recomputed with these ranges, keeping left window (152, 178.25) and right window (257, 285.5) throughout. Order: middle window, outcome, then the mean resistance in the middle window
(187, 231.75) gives -4.9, 34.9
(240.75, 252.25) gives -2.3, 31.6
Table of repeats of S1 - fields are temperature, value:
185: 49.44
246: 31.6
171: 37.95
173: 38.96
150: 34.66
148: 34.15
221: 29.86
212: 31.46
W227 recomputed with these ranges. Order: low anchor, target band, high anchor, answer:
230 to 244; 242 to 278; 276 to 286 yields -2.72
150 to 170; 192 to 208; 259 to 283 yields -3.31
